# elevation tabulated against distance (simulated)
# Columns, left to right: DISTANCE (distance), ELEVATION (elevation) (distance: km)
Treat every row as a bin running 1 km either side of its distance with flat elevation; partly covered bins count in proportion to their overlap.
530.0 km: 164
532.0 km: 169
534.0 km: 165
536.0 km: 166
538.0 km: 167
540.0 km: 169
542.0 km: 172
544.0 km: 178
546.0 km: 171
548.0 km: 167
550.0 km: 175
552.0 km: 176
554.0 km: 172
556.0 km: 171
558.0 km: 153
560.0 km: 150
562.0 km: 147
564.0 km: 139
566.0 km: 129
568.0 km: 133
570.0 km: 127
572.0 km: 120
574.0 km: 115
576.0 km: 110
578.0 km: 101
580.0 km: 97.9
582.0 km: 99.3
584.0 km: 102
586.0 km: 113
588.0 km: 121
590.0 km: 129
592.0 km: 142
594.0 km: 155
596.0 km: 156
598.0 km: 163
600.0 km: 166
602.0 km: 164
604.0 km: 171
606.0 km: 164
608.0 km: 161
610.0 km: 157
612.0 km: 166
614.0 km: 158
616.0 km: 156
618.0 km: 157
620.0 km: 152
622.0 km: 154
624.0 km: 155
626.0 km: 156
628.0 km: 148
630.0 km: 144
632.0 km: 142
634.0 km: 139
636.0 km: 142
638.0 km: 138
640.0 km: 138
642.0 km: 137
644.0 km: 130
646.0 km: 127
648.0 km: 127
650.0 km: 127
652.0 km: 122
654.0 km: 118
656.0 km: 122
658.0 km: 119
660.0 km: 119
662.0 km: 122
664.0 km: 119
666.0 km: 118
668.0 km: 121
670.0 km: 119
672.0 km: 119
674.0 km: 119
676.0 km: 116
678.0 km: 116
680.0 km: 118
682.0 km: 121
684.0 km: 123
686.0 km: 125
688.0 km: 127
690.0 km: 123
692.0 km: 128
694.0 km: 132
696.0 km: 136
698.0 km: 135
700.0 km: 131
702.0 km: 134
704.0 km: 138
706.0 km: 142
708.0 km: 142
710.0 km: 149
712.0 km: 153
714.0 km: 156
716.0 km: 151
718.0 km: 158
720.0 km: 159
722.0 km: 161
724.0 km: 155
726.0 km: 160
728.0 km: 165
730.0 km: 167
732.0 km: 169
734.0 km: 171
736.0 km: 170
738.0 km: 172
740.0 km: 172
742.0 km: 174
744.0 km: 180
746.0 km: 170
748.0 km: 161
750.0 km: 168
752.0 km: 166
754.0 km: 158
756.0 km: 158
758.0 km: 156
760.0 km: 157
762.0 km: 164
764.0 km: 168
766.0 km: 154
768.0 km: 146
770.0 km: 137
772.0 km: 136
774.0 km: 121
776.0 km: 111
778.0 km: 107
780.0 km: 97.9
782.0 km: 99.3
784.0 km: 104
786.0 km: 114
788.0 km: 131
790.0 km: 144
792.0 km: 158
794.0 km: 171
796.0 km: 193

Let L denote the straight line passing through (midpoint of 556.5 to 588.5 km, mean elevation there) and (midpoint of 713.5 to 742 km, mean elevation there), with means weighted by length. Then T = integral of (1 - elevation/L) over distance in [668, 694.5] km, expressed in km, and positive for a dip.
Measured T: 5.2 km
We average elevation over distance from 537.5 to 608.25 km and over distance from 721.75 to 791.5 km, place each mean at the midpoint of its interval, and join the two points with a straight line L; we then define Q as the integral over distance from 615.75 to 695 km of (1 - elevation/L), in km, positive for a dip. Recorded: 8.98 km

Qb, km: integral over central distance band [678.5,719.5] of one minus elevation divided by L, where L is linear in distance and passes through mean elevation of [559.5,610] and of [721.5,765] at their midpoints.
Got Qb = 5.5 km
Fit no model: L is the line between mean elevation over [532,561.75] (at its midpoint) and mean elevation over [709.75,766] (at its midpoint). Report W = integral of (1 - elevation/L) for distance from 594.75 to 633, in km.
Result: 2.0 km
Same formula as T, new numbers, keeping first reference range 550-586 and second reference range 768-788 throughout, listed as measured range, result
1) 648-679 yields 1.3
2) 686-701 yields -0.8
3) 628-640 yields -1.3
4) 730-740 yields -4.2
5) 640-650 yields -0.3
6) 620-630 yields -1.9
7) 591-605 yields -3.1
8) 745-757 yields -4.5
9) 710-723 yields -3.7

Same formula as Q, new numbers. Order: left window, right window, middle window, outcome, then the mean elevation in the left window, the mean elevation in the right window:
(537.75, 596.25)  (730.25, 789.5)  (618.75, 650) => 0.5 km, 141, 148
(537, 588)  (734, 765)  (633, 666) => 5.5 km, 142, 166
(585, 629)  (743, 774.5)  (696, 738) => 0.7 km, 153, 157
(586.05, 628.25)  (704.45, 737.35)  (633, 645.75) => 1.5 km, 154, 158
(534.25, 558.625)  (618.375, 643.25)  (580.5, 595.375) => 3.3 km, 170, 146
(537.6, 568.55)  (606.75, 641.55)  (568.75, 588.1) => 5.8 km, 161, 151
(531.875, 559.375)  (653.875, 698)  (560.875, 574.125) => 2.5 km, 169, 122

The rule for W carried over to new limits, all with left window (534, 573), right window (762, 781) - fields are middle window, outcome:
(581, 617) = 1.2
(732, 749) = -4.4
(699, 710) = 0.1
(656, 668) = 2.1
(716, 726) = -1.4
